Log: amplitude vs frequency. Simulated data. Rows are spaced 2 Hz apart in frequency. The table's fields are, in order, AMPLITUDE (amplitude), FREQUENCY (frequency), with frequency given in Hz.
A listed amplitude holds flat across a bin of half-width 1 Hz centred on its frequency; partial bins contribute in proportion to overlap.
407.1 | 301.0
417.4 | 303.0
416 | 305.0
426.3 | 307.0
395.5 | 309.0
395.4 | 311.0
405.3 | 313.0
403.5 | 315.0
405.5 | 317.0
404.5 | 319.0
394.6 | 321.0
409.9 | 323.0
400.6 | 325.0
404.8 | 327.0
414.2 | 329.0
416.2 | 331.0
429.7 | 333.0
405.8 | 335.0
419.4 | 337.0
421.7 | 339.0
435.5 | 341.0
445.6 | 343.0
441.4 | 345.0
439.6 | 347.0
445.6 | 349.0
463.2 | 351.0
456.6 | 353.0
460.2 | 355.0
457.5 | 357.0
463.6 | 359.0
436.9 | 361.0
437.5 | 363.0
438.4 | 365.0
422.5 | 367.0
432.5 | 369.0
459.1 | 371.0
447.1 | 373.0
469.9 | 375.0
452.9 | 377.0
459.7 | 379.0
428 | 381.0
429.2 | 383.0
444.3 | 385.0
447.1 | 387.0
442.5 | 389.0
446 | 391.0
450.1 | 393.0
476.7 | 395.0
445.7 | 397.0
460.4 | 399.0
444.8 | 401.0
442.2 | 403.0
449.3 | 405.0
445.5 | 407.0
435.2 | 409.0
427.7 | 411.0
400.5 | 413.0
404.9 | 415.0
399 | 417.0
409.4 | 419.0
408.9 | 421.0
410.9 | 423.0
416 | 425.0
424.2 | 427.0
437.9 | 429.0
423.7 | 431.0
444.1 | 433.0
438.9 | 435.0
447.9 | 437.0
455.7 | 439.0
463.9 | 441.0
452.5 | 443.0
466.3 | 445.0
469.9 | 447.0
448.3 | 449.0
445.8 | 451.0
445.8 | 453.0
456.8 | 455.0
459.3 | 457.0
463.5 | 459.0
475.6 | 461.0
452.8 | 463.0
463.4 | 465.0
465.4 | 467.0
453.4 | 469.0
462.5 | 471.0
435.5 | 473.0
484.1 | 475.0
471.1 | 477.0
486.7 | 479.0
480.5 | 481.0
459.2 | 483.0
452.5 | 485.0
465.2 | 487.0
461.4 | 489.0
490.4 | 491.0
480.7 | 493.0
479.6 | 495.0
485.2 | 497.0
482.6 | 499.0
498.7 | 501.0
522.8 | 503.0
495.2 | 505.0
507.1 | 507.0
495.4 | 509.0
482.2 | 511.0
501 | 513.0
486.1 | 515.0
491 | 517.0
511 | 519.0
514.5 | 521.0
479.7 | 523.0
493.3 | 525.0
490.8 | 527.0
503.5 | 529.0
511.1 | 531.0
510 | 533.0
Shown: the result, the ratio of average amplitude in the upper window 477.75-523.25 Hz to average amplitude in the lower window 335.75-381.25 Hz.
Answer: 1.1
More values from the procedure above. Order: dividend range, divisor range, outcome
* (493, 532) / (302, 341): 1.21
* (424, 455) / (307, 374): 1.04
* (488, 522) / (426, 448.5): 1.10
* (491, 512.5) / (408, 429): 1.19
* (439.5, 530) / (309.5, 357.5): 1.12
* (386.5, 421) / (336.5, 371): 0.98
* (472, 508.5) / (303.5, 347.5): 1.16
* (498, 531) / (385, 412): 1.11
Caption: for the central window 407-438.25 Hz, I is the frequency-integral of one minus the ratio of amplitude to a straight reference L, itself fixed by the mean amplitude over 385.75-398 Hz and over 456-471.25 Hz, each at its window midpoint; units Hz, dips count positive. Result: 2.3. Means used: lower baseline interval 451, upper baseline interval 462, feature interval 423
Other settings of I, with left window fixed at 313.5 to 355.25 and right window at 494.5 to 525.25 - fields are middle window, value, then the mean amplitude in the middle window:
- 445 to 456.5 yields 0.41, 455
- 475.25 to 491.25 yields 0.47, 471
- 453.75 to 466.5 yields 0.36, 462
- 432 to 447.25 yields 0.42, 454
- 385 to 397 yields -0.11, 451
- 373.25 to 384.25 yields -0.15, 448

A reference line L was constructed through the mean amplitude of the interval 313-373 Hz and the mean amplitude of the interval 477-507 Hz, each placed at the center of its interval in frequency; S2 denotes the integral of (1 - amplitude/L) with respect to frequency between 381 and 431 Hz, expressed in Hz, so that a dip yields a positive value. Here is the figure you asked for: 2.1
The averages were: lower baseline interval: 430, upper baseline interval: 482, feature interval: 433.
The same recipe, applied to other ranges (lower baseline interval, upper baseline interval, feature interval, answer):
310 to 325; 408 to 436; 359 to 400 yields -3.4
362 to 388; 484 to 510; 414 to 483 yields 3.1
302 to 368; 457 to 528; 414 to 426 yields 1.2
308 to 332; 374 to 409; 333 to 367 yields -1.4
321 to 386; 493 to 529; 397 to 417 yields 1.0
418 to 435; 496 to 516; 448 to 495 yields 0.0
